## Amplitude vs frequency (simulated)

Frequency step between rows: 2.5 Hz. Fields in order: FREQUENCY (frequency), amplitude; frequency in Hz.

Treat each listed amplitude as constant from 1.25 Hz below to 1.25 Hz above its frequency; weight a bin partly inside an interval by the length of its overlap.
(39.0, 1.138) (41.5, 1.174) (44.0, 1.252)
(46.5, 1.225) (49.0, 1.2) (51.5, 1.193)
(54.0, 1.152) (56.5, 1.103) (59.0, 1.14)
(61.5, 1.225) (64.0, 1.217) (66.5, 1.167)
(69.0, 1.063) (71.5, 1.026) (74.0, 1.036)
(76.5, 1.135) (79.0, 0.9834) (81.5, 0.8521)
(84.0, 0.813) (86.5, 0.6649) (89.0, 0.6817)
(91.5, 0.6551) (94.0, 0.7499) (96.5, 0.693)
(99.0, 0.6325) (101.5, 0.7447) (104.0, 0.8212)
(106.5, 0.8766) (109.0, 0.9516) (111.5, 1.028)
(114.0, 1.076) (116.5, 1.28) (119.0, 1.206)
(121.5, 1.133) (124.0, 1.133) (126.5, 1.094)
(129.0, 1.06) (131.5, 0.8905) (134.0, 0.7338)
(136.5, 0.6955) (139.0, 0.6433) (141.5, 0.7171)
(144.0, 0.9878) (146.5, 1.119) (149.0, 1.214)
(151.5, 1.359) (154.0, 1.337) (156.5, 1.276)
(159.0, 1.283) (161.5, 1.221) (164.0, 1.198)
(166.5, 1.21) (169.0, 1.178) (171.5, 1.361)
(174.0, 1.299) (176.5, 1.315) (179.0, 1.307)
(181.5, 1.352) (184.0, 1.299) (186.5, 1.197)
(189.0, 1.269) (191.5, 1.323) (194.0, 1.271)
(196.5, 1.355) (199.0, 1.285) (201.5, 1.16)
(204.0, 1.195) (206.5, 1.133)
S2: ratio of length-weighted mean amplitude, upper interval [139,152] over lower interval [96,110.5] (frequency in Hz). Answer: 1.28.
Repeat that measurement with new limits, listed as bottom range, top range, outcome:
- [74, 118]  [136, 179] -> 1.33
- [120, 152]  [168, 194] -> 1.32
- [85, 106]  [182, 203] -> 1.78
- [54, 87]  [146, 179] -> 1.21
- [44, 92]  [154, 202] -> 1.23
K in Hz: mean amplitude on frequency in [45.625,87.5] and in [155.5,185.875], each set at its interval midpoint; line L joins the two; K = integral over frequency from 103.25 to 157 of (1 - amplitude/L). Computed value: 7.55 Hz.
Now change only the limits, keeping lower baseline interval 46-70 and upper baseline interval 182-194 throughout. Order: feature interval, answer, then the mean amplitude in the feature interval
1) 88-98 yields 4.2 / 0.694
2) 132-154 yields 5.1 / 0.955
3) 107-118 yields 1.3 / 1.07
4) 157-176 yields 0.1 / 1.25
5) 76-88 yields 3.2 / 0.87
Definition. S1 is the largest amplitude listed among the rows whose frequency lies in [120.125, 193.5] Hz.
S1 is 1.361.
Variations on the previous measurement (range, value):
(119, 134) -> 1.206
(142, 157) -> 1.359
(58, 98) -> 1.225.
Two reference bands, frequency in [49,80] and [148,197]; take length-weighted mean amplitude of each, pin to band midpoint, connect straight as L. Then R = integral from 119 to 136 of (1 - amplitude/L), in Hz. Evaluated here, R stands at 2.88 Hz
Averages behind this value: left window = 1.12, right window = 1.28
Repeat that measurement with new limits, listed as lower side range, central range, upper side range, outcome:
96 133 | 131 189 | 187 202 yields 0.55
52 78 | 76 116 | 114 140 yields 8.36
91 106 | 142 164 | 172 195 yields -2.28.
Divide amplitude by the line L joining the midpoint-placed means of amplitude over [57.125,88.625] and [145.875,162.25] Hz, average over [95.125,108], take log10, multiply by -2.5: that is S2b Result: 0.41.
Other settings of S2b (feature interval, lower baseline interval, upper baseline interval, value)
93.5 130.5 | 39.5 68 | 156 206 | 0.25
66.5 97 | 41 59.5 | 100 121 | 0.23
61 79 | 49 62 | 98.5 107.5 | -0.07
